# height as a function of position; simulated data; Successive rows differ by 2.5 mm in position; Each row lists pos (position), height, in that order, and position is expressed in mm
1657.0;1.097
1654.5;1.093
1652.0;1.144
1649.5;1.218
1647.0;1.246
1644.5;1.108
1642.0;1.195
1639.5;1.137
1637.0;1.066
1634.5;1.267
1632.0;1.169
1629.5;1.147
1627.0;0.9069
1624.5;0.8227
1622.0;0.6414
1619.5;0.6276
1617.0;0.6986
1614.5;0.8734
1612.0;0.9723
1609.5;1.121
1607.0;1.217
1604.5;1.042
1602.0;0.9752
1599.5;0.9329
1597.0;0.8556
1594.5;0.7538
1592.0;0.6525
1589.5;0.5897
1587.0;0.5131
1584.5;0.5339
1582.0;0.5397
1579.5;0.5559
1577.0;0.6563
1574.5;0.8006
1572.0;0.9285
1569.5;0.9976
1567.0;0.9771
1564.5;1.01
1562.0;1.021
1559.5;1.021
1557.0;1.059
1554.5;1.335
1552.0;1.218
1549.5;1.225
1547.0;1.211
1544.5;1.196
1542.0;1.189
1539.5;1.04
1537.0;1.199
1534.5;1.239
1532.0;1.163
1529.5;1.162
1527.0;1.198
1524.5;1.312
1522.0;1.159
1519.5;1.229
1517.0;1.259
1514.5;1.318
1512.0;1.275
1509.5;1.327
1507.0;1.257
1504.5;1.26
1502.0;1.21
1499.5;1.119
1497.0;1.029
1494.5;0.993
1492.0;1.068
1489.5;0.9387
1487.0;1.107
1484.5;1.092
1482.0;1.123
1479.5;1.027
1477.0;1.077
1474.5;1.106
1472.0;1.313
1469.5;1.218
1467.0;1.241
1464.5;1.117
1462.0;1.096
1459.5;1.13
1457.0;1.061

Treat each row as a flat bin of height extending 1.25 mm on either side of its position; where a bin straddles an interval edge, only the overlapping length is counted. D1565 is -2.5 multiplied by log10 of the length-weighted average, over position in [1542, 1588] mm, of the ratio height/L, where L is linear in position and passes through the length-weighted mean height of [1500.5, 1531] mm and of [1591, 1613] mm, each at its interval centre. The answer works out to 0.15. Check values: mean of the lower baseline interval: 1.25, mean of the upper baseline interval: 0.95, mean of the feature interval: 0.942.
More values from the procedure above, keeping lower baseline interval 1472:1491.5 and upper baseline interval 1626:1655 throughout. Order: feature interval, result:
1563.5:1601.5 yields 0.43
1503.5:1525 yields -0.16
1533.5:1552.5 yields -0.08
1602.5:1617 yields 0.12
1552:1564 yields 0.00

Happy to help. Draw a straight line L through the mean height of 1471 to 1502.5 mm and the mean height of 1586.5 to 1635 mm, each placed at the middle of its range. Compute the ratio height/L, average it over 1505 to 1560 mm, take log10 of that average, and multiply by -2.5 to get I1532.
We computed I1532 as -0.19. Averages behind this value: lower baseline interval 1.09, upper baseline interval 0.889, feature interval 1.21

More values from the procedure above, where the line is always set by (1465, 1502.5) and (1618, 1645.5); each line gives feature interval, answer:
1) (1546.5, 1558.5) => -0.14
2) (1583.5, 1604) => 0.36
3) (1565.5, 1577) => 0.17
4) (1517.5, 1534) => -0.12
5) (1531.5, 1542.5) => -0.09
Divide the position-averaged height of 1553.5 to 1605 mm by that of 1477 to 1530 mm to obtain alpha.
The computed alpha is 0.72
